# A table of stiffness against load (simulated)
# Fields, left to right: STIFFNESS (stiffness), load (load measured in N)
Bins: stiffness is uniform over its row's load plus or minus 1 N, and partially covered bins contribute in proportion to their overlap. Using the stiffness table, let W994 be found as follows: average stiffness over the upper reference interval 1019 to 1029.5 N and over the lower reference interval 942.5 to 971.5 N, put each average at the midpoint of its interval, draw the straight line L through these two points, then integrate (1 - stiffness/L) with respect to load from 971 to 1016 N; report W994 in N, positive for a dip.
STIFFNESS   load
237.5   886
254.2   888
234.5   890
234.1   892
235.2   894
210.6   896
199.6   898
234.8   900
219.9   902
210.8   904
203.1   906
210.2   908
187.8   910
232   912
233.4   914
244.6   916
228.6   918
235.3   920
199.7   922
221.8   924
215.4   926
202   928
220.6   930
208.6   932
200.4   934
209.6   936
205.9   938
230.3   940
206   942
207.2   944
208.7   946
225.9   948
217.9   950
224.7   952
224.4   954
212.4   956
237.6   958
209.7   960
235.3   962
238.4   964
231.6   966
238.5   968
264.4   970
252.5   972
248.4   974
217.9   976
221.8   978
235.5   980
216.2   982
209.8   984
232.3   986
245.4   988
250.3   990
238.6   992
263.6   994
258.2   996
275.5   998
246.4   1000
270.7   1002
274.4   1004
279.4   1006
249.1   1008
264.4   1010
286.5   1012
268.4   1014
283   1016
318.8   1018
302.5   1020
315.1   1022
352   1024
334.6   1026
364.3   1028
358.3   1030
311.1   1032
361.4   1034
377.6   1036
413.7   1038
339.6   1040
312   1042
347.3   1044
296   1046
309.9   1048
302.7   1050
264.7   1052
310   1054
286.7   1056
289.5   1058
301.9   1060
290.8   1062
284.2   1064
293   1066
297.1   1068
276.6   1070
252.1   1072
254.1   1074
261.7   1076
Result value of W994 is 5.4 N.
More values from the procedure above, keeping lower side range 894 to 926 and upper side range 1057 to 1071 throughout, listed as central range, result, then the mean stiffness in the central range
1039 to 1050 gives -1.5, 319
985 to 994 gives 0.4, 244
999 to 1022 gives -1.1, 278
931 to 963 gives 2.6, 217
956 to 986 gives 1.8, 232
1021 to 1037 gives -4.2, 347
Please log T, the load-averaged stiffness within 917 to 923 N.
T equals 221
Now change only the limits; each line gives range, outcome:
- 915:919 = 237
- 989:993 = 244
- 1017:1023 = 312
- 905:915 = 213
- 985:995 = 246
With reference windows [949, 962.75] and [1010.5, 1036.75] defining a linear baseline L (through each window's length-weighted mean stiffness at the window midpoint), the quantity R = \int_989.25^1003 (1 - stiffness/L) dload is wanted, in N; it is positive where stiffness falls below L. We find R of 1.2 N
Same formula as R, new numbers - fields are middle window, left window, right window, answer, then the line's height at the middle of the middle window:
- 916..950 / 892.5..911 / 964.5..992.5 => 1.1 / 222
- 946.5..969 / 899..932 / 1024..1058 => 2.6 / 256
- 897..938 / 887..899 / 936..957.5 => 1.3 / 223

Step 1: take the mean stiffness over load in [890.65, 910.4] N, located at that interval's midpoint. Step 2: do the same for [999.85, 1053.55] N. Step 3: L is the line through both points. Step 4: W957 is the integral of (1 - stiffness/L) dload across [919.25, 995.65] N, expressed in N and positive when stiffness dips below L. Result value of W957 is 9.8 N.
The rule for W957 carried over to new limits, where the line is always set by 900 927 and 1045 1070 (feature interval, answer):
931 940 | 0.9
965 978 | 0.4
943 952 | 0.8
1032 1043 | -2.9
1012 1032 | -3.2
